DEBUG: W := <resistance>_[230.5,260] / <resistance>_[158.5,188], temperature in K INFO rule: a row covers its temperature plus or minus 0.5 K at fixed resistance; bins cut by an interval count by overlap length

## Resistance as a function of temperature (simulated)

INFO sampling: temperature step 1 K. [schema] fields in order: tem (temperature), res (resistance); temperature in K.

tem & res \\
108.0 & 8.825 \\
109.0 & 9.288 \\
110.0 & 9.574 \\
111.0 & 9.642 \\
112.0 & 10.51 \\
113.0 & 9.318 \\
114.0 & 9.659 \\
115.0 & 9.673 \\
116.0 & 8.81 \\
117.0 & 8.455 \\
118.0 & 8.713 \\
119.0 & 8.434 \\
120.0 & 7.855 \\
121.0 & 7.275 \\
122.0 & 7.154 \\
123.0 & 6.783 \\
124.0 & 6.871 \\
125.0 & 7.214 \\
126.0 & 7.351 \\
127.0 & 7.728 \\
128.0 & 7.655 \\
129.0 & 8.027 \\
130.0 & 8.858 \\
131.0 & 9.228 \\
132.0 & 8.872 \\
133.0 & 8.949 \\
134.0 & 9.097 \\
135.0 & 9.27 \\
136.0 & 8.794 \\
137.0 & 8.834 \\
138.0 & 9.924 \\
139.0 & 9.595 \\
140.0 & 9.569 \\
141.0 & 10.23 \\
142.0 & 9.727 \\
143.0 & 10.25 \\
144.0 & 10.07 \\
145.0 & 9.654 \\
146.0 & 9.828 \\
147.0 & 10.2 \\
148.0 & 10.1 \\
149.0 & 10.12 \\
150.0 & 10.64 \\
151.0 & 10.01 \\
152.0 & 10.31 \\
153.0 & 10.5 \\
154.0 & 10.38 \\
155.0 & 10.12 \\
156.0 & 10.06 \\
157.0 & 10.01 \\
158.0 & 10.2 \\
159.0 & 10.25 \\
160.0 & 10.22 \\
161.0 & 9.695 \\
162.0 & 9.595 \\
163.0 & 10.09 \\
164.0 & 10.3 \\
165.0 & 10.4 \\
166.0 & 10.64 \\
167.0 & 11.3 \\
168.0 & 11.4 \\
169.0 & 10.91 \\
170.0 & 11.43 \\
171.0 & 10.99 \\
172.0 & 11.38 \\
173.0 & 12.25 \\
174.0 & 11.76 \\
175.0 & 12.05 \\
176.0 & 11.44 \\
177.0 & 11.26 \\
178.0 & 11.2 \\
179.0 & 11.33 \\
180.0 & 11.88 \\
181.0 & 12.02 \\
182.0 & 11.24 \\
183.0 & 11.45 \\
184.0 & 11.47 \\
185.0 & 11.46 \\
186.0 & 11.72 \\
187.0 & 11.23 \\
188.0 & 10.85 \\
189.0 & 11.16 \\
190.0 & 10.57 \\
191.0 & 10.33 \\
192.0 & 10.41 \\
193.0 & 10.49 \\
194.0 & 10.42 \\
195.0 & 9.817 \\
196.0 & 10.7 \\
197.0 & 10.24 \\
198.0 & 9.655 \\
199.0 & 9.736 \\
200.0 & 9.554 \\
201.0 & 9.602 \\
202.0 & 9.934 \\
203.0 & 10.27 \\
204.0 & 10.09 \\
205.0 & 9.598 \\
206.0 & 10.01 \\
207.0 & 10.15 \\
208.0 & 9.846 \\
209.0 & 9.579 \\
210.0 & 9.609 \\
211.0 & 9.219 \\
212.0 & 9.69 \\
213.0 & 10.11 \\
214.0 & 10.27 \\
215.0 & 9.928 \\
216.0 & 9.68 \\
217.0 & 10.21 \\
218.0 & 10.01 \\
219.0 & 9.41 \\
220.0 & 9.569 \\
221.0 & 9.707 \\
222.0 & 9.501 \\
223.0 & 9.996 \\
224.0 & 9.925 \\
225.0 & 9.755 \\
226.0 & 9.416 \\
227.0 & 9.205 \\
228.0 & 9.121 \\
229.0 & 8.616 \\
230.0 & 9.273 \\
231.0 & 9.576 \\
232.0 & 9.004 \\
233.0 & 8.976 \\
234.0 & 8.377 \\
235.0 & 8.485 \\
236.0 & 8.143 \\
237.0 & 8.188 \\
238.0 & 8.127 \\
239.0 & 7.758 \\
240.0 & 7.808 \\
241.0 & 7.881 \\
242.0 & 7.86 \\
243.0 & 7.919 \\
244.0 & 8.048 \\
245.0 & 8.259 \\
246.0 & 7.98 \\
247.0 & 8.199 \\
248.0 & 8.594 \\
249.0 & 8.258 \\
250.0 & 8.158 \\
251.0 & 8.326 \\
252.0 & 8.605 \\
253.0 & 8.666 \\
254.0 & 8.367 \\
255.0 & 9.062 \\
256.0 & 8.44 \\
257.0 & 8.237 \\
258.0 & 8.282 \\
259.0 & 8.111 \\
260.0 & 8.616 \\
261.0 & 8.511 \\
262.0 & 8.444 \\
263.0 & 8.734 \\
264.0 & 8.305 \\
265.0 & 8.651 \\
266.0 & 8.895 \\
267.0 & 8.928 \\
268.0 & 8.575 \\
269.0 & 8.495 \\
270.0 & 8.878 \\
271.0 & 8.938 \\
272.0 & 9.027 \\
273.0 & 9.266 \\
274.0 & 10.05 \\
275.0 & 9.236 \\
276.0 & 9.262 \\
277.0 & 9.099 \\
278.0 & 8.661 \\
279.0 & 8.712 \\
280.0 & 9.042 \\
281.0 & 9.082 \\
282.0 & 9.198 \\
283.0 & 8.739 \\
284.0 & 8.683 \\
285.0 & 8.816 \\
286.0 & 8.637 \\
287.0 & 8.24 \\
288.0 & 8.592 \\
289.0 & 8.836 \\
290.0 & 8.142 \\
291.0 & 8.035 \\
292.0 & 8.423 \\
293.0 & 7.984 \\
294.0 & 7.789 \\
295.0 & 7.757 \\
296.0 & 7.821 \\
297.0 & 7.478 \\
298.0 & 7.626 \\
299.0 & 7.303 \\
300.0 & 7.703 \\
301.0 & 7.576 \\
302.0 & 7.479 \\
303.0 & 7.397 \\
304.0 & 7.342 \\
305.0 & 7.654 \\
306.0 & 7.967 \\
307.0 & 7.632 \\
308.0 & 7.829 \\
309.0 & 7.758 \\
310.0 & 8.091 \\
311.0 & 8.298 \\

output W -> 0.75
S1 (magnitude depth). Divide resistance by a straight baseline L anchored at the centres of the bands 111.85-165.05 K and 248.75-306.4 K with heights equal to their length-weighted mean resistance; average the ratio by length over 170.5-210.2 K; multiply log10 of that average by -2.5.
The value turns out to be -0.20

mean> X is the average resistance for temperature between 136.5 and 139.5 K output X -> 9.45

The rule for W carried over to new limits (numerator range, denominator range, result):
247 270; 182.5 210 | 0.82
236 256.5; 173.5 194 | 0.73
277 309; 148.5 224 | 0.78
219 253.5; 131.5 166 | 0.88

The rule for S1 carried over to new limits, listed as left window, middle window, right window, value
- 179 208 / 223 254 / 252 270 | 0.081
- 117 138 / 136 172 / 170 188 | -0.035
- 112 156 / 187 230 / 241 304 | -0.137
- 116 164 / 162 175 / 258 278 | -0.208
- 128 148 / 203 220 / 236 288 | -0.109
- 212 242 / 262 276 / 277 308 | -0.050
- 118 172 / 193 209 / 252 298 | -0.098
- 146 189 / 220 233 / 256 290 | 0.031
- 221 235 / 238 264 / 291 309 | 0.061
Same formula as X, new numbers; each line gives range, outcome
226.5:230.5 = 9.05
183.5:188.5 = 11.3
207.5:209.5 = 9.71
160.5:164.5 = 9.92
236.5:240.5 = 7.97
